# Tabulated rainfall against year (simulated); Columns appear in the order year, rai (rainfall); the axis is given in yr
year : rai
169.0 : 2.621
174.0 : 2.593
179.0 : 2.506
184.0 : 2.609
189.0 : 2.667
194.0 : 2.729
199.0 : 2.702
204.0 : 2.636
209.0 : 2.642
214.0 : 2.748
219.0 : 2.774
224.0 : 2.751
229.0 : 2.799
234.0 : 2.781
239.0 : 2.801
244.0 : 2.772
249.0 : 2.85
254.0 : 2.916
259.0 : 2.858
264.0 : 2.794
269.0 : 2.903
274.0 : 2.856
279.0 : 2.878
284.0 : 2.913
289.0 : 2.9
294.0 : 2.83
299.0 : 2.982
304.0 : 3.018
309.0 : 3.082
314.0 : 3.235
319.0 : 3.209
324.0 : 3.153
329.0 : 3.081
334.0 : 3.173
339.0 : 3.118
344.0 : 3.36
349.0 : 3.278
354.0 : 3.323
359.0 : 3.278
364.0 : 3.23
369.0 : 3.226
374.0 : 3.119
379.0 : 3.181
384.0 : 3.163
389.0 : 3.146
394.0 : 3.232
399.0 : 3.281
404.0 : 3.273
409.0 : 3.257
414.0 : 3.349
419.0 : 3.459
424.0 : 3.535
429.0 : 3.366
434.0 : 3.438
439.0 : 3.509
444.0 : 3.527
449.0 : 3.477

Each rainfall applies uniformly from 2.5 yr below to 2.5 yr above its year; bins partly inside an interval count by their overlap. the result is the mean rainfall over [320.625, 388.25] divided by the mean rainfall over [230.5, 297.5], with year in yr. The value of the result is 1.12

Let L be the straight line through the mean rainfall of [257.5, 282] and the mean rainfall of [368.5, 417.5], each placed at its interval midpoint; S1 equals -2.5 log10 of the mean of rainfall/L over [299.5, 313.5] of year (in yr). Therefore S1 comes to -0.04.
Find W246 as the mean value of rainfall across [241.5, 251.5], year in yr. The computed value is 2.81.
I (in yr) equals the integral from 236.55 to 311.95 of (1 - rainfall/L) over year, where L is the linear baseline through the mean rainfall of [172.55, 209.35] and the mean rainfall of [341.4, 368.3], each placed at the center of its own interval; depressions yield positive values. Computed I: 1.9 yr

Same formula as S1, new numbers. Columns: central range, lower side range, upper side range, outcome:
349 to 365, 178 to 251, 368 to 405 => -0.06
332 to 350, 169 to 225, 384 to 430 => -0.04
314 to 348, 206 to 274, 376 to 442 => -0.04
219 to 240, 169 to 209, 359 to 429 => -0.01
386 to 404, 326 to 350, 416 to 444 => 0.05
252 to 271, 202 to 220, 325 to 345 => 0.01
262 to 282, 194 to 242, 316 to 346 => 0.03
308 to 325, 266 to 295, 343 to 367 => -0.04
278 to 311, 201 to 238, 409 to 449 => 0.02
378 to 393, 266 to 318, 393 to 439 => 0.03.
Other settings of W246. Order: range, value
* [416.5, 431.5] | 3.45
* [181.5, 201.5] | 2.68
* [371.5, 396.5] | 3.17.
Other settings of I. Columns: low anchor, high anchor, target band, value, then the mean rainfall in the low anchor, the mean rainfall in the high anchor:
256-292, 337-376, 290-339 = -0.4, 2.87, 3.24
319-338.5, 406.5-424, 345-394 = 0.5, 3.14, 3.38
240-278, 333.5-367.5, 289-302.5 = 0.4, 2.85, 3.26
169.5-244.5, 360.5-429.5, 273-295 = 0.4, 2.7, 3.27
